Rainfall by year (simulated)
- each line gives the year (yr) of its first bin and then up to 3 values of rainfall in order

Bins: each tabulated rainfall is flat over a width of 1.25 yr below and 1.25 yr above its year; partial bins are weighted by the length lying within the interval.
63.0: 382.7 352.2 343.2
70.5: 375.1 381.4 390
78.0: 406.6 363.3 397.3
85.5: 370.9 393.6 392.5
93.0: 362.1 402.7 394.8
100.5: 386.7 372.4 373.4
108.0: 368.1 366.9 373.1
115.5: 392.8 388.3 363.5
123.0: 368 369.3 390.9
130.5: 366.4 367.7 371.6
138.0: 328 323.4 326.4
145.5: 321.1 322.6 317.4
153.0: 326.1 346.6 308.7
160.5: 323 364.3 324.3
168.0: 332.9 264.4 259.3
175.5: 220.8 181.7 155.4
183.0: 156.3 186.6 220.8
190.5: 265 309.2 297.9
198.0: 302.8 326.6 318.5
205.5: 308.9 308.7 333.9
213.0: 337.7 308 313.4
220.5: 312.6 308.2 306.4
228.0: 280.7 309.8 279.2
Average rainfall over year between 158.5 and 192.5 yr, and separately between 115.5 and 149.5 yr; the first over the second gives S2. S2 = 0.71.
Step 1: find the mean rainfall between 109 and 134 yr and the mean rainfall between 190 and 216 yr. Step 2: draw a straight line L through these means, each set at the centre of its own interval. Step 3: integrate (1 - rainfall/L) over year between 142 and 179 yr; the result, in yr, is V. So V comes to 4.5 yr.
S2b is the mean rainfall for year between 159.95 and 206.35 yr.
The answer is 268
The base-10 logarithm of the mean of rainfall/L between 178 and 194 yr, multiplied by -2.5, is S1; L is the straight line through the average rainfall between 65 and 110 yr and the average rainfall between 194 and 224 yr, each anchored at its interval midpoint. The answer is 0.47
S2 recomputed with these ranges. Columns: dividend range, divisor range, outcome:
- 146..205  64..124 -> 0.74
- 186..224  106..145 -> 0.83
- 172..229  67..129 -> 0.72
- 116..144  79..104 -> 0.94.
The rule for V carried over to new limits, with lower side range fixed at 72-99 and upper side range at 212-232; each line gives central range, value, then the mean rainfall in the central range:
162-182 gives 4.61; 260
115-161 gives 1.15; 348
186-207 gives 2.14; 290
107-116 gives -0.05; 374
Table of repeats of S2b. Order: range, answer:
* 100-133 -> 375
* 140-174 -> 319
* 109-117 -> 378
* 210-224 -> 318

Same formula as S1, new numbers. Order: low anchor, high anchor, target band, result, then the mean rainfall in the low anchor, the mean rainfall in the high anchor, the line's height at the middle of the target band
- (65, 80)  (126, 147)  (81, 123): -0.05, 375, 350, 364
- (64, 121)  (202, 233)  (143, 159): 0.07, 379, 311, 347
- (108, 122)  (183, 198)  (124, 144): -0.03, 376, 252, 345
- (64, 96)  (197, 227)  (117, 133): -0.05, 379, 315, 357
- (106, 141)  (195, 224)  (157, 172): 0.08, 368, 315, 343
